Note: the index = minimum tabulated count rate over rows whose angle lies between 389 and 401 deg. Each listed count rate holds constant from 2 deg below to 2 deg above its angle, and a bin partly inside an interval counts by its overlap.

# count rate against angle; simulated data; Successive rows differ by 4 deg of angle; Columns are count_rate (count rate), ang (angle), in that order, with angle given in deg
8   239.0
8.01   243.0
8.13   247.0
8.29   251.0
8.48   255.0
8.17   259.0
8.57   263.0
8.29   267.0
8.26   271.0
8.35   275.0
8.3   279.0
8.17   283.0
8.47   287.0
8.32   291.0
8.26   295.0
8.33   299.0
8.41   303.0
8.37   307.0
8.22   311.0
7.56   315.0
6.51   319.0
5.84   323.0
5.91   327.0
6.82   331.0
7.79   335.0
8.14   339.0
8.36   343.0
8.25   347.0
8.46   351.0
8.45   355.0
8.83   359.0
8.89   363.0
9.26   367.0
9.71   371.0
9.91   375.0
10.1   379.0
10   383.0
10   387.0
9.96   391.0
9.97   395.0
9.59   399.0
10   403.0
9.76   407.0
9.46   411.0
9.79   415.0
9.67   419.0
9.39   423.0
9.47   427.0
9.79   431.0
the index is 9.59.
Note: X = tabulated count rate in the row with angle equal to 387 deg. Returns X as 10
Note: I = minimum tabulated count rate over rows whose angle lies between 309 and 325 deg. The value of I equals 5.84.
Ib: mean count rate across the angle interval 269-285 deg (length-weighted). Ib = 8.27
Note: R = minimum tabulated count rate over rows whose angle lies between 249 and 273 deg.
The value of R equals 8.17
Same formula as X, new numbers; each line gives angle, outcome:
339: 8.14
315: 7.56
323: 5.84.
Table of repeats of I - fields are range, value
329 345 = 6.82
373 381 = 9.91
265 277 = 8.26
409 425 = 9.39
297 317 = 7.56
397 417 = 9.46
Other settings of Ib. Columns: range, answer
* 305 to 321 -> 7.66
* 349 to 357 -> 8.46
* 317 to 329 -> 6.09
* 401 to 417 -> 9.75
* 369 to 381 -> 9.91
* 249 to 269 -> 8.36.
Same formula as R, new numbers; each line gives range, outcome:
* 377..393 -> 9.96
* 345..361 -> 8.25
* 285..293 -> 8.32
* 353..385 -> 8.45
